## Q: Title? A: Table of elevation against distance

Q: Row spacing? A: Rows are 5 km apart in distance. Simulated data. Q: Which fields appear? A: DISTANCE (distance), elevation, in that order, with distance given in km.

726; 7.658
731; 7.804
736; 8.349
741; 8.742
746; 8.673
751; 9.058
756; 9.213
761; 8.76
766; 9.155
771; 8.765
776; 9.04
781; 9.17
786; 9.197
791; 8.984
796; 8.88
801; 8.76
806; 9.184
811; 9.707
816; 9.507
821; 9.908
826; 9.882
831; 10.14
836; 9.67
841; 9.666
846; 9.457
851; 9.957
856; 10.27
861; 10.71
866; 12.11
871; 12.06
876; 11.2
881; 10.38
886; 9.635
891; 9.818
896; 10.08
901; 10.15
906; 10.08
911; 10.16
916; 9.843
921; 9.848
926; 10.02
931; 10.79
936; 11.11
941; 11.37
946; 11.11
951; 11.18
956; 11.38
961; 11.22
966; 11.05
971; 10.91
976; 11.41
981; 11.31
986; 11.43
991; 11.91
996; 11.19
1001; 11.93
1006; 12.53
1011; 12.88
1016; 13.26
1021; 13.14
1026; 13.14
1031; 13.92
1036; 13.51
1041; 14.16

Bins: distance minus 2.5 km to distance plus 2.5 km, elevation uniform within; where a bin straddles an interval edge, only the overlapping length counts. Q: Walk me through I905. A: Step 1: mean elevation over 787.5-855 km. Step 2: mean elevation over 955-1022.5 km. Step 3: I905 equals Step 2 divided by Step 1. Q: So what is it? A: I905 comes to 1.24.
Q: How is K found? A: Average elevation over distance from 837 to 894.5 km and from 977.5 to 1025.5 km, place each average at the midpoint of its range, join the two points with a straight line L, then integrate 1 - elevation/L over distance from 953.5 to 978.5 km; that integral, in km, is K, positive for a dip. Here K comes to 1.2 km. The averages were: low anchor 10.5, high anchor 12.2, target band 11.2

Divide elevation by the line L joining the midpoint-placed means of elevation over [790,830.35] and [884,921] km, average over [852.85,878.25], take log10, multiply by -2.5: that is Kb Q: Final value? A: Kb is -0.16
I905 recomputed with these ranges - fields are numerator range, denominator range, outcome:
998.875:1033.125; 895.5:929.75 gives 1.29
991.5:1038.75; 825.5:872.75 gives 1.23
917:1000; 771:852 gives 1.18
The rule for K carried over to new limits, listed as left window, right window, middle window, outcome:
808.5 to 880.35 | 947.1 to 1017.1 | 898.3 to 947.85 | 2.8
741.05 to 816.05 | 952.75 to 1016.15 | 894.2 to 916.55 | 1.2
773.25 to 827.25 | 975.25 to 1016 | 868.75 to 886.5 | -1.1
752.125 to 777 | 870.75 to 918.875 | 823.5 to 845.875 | -0.3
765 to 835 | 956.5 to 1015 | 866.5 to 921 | 0.5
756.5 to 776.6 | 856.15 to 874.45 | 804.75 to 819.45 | 0.8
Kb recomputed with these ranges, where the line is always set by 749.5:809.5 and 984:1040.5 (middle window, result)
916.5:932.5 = 0.12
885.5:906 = 0.09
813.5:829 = -0.01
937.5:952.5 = 0.04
